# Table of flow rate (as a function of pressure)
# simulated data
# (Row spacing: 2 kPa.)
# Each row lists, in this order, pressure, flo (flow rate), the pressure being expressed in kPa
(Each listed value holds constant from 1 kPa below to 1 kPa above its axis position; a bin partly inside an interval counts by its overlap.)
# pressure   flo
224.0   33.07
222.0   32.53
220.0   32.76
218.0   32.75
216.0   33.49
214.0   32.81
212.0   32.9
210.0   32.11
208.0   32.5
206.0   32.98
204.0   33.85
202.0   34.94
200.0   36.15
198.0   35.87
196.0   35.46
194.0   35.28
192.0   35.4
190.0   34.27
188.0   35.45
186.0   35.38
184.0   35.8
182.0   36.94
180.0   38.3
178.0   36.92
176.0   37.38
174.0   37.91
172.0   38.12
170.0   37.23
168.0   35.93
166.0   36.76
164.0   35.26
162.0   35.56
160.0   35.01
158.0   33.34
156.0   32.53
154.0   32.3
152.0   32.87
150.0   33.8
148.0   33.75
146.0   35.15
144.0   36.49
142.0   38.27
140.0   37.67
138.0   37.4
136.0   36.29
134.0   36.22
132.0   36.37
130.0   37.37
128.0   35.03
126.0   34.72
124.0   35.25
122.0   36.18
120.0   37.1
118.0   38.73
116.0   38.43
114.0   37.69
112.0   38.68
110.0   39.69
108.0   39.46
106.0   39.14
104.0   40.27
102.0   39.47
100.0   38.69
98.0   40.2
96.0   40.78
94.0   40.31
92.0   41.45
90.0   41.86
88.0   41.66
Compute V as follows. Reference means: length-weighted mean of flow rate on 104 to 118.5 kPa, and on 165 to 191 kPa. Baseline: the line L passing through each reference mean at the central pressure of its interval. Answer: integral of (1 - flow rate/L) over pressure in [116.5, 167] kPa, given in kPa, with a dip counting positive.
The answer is 3.1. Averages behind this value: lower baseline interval 38.9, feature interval 35.6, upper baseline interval 36.6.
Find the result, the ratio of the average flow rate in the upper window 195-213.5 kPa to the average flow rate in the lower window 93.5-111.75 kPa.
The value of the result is 0.86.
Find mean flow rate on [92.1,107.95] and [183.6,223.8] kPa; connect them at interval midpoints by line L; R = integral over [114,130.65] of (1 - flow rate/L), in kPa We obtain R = 0.9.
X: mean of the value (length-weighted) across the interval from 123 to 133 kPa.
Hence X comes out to 35.7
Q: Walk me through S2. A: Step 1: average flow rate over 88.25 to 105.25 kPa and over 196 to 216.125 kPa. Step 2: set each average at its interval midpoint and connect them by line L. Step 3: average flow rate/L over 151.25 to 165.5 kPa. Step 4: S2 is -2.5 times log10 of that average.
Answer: 0.08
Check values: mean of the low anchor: 40.4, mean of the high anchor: 33.9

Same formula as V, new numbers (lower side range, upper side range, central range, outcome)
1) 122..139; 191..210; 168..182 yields -0.9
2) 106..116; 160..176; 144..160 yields 1.5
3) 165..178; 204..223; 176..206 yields -0.4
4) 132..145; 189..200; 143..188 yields 0.8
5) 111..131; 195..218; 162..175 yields -0.6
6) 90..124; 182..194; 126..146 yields 0.6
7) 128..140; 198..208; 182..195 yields -0.2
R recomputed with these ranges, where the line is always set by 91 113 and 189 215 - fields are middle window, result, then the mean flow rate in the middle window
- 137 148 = 0.25 kPa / 36.7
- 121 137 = 0.99 kPa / 35.9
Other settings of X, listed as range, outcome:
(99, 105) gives 39.5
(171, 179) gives 37.6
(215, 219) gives 33.1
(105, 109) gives 39.3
